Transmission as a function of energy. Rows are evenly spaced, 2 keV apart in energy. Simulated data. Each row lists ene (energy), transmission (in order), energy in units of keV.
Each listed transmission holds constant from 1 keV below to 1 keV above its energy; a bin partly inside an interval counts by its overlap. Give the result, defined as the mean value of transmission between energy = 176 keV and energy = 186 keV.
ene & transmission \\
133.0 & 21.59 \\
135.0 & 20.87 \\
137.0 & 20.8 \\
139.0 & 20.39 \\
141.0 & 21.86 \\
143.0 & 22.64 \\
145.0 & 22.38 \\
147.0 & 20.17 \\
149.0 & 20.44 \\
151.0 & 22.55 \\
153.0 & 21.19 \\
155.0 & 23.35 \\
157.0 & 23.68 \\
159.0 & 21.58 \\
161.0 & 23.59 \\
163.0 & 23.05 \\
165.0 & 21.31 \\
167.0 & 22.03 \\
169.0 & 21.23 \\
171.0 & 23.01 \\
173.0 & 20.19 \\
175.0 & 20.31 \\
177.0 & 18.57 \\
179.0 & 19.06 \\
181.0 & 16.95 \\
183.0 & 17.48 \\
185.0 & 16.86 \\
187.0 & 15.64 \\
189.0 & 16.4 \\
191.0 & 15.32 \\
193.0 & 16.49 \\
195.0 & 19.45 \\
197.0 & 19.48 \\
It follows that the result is 17.8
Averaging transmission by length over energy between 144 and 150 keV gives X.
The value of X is 21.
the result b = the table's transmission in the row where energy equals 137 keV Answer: 20.8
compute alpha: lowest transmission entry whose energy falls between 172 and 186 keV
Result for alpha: 16.86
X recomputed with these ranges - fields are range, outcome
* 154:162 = 23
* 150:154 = 21.9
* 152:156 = 22.3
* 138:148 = 21.5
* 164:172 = 21.9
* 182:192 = 16.3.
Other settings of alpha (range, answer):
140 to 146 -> 21.86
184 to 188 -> 15.64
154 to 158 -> 23.35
